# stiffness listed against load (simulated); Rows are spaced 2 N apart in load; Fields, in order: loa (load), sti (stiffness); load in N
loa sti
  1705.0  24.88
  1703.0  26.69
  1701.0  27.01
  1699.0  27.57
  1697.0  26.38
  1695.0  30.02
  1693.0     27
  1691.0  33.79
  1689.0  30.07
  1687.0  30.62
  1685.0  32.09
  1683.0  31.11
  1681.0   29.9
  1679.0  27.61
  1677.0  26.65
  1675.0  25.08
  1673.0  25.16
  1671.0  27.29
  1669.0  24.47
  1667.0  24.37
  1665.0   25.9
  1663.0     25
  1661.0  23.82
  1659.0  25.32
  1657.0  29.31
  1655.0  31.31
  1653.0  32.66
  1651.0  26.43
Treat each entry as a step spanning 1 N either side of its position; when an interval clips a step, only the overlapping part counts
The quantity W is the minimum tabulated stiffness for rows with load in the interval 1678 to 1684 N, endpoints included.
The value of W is 27.61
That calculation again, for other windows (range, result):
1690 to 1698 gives 26.38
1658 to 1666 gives 23.82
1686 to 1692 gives 30.07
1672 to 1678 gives 25.08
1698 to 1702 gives 27.01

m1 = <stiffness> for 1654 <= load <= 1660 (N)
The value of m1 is 28.6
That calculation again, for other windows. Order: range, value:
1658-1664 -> 24.7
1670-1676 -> 25.8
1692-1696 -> 28.5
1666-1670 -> 24.4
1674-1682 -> 27.3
